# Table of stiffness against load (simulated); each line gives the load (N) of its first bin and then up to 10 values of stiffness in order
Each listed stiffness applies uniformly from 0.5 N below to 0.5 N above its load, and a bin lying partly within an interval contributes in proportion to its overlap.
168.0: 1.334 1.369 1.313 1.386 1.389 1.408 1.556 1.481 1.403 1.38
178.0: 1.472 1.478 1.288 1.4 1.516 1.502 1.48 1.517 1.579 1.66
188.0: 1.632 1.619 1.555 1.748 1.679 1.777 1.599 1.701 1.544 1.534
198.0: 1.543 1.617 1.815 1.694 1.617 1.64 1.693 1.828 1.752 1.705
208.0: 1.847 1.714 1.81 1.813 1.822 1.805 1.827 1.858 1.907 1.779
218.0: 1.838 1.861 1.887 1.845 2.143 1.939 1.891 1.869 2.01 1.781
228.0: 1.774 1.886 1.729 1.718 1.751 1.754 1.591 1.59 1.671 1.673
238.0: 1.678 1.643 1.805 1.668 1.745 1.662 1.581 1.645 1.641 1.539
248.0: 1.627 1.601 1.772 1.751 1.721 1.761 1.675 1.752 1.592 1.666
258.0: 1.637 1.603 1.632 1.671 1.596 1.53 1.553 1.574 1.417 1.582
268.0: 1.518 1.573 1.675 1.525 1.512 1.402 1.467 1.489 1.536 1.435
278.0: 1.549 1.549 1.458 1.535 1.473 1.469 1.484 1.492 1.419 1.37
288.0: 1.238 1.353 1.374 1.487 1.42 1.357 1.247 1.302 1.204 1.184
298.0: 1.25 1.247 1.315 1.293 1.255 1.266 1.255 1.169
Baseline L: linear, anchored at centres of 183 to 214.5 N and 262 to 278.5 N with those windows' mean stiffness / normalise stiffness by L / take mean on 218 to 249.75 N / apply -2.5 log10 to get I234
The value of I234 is -0.09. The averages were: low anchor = 1.68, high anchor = 1.52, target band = 1.75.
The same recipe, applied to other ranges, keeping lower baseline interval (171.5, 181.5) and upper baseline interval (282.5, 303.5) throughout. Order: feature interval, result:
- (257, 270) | -0.17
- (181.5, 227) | -0.23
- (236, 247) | -0.21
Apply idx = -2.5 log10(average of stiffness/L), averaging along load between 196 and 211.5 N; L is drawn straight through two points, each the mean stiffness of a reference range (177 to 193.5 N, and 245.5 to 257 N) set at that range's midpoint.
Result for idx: -0.08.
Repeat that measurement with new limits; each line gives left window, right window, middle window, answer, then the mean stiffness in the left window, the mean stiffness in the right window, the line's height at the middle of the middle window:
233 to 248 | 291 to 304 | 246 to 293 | -0.055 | 1.65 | 1.29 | 1.47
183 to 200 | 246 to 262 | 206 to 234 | -0.121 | 1.61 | 1.66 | 1.64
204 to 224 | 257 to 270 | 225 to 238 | 0.001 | 1.84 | 1.58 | 1.75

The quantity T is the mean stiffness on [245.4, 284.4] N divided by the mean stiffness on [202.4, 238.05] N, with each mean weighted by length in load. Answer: 0.9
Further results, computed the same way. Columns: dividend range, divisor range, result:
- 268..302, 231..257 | 0.84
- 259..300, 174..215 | 0.89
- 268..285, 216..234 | 0.82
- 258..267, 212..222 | 0.85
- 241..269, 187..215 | 0.96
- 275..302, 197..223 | 0.78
